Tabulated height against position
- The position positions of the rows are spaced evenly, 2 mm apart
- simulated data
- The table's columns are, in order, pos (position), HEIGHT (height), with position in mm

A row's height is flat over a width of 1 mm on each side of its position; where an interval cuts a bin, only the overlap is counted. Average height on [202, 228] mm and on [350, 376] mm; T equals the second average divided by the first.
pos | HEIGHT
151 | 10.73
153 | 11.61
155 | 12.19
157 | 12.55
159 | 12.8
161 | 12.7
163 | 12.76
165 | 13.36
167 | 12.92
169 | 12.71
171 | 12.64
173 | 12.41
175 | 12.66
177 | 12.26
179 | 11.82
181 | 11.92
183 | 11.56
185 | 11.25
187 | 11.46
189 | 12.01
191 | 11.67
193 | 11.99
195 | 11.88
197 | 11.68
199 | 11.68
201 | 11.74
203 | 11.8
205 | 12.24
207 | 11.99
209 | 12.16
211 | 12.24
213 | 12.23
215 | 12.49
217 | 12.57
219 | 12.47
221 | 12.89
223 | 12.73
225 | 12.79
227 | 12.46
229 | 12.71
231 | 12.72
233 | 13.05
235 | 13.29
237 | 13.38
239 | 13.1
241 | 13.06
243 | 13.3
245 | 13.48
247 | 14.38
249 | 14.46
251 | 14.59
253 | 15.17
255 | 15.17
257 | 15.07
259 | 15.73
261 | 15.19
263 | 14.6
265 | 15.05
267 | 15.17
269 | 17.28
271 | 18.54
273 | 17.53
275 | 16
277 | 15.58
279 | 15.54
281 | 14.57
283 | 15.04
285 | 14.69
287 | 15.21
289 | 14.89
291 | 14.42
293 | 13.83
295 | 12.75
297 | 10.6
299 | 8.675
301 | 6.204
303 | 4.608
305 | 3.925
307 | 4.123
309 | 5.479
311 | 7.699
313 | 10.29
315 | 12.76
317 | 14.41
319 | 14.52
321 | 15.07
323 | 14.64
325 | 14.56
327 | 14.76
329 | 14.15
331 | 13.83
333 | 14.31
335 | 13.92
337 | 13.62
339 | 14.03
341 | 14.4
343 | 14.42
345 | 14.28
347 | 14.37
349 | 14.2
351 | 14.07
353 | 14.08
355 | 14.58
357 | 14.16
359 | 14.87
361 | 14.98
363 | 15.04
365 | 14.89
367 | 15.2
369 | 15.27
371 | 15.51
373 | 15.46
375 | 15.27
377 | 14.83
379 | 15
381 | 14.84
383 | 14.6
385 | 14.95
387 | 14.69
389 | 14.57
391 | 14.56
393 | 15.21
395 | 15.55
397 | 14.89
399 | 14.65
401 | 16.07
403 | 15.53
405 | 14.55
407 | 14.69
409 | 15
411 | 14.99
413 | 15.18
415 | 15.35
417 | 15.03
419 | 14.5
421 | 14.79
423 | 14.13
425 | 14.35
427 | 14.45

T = 1.20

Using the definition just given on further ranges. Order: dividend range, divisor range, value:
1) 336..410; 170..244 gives 1.20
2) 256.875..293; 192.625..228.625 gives 1.27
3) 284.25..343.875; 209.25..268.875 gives 0.88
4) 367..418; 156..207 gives 1.24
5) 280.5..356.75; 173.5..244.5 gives 1.02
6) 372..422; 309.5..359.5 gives 1.09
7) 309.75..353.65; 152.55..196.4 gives 1.12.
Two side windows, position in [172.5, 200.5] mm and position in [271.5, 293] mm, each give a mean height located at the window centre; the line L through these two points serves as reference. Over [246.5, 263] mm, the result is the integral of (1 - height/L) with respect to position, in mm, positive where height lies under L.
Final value -0.7 mm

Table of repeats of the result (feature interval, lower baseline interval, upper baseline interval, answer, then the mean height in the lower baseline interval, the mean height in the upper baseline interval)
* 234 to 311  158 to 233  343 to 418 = 0.8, 12.3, 14.9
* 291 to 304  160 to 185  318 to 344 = 3.8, 12.4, 14.3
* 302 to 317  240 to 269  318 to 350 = 7.2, 14.7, 14.3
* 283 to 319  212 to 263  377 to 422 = 9.1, 13.6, 15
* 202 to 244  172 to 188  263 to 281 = 3.7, 11.9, 16.1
